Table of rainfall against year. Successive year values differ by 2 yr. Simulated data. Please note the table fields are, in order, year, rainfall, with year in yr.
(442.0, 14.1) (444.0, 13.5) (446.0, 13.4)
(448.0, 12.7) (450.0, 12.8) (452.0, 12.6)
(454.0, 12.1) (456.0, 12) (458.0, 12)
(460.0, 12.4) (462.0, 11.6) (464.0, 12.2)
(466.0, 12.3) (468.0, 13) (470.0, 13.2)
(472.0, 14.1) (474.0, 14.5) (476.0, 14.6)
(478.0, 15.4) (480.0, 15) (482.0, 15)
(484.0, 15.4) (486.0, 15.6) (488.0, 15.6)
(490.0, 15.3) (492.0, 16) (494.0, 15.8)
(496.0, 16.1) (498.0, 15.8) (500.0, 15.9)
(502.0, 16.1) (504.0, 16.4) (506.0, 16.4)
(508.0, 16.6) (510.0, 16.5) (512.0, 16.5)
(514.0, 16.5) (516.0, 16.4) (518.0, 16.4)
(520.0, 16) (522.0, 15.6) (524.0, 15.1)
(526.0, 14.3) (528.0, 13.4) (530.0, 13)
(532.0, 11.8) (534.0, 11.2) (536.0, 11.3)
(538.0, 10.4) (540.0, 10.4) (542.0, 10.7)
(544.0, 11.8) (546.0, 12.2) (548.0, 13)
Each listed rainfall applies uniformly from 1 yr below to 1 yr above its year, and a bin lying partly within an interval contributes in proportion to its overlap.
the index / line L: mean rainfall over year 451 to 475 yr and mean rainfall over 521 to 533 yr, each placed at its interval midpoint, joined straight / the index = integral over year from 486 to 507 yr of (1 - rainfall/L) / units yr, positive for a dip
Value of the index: -4.2 yr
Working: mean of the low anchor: 12.7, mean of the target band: 15.9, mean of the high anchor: 13.9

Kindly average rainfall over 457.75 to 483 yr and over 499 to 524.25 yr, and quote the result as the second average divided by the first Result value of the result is 1.20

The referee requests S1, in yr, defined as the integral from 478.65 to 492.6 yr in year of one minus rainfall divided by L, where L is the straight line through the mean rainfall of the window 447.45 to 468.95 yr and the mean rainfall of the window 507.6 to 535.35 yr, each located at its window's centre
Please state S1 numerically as -2.04 yr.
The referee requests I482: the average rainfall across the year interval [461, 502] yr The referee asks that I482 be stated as 14.7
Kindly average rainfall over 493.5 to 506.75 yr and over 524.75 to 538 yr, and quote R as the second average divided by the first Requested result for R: 0.77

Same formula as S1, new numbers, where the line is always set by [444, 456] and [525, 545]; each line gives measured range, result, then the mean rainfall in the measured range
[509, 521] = -4.3 yr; 16.4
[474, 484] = -2.1 yr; 15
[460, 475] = -0.5 yr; 12.9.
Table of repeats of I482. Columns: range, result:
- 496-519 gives 16.3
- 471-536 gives 15.2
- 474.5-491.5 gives 15.2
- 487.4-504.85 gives 15.9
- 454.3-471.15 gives 12.3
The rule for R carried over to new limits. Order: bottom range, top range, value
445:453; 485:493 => 1.21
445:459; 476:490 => 1.22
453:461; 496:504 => 1.32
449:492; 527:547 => 0.85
